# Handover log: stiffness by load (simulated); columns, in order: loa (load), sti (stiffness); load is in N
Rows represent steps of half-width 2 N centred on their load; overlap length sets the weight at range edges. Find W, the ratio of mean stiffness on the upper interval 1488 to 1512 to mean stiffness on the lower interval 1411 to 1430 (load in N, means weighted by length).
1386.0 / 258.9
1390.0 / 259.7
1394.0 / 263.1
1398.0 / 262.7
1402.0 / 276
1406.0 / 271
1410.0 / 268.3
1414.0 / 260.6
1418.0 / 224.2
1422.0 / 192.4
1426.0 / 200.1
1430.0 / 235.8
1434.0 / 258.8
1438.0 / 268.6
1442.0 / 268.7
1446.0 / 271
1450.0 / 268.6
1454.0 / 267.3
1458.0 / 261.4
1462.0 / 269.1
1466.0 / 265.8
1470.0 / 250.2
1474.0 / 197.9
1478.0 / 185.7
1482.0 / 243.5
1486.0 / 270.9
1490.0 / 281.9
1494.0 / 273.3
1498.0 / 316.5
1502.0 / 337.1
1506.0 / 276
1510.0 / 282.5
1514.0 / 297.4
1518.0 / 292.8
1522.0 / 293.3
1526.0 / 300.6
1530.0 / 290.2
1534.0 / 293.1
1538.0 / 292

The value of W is 1.32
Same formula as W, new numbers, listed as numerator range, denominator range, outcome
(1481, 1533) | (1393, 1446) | 1.16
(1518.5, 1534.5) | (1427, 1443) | 1.16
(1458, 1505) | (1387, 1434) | 1.06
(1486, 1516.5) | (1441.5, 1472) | 1.11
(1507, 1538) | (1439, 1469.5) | 1.10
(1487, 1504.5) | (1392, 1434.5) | 1.22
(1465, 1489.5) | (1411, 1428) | 1.07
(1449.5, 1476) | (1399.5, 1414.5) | 0.94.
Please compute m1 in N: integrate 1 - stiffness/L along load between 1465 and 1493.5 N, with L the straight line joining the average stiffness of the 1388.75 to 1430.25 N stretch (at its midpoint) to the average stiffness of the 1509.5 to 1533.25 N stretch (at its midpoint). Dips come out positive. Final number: 3.41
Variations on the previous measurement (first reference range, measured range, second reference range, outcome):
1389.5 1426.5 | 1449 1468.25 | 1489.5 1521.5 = 0.5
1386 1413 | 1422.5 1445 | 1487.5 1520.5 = 2.6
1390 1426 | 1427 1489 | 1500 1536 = 4.2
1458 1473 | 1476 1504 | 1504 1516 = 0.1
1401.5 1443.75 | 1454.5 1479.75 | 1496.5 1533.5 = 2.8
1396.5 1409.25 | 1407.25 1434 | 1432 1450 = 3.5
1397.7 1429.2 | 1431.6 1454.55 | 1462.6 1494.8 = -2.1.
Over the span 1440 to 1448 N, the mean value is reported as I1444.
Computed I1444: 270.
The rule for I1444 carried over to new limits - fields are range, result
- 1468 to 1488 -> 230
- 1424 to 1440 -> 241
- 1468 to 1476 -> 224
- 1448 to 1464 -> 267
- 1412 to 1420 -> 242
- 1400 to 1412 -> 272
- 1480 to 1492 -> 265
